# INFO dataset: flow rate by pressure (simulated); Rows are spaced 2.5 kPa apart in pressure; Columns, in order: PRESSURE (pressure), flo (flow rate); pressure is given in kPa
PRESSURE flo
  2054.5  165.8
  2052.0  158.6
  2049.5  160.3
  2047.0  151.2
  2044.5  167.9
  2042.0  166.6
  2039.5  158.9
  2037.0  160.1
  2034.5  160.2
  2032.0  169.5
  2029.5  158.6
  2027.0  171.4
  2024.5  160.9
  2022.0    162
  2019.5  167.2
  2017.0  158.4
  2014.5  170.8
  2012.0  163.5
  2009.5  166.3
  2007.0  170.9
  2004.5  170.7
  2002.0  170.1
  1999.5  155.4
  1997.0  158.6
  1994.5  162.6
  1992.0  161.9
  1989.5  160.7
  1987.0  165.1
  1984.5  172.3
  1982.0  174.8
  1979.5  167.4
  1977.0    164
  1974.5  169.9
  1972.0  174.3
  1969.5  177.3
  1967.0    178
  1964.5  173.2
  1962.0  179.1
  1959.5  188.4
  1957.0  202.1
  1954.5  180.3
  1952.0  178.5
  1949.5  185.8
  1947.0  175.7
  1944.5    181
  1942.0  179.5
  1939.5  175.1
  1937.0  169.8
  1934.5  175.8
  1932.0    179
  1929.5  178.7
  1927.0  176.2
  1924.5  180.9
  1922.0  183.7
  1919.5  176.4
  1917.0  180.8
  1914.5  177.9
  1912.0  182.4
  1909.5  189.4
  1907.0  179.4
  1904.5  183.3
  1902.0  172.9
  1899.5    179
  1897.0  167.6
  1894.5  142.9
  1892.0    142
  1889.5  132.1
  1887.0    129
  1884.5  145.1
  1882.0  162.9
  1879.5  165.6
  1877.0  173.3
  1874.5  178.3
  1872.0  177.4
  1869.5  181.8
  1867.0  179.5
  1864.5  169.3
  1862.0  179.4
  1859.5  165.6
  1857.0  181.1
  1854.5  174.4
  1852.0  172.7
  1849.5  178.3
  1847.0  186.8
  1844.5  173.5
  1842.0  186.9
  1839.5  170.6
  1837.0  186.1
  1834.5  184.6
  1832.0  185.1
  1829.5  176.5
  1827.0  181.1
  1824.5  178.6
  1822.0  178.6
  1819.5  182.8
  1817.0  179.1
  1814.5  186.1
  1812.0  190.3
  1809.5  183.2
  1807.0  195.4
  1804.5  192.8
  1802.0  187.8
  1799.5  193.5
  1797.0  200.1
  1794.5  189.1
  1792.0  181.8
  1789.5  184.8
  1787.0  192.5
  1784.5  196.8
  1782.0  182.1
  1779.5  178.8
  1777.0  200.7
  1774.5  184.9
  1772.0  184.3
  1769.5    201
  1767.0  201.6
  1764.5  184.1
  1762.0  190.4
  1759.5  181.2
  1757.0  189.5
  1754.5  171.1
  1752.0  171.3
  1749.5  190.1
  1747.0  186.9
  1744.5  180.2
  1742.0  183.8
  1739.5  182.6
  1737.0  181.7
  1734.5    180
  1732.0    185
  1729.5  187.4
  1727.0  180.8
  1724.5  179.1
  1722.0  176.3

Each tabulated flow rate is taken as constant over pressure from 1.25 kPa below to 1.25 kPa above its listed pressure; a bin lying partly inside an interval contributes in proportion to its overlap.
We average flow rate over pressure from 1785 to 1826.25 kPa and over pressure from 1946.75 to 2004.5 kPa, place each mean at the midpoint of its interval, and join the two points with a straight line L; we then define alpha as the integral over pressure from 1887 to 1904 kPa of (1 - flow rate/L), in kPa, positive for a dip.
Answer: 2.3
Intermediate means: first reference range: 187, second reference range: 173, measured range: 155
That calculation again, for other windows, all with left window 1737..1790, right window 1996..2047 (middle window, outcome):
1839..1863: 0.2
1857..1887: 1.3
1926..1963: -2.1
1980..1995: 0.1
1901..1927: -1.1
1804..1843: -0.5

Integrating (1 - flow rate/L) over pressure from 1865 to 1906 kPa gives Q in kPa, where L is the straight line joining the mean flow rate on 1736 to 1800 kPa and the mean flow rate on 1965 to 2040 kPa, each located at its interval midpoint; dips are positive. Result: 3.0 kPa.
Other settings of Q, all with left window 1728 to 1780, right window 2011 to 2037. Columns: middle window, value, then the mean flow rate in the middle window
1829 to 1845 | -0.2 kPa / 181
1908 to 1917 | -0.5 kPa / 183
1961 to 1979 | -0.5 kPa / 173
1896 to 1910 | -0.4 kPa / 178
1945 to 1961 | -1.4 kPa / 185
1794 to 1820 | -1.1 kPa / 189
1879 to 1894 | 2.6 kPa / 145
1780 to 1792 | -0.3 kPa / 188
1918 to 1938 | -0.7 kPa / 178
